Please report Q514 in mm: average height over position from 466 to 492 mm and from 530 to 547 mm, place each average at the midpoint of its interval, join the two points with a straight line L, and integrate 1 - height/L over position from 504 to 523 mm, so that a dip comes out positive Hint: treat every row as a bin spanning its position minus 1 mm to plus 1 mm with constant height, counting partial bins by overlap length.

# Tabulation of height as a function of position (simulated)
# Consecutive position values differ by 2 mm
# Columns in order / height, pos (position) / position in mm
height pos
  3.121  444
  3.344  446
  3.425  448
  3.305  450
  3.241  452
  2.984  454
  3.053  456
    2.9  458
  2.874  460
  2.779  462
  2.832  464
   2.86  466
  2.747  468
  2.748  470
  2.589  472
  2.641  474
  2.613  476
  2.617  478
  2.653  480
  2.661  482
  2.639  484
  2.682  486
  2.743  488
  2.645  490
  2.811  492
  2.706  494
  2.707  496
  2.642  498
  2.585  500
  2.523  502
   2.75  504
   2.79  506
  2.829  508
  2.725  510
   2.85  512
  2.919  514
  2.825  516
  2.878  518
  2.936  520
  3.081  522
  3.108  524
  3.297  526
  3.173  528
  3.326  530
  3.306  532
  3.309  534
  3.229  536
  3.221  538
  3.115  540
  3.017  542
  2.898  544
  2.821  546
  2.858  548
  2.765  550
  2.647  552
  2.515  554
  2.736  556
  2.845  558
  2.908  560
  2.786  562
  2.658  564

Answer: 0.5 mm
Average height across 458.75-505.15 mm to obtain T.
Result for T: 2.7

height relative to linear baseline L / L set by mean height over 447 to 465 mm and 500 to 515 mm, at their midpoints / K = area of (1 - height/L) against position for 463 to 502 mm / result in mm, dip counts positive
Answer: 2.8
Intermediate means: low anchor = 3.04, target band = 2.69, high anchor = 2.76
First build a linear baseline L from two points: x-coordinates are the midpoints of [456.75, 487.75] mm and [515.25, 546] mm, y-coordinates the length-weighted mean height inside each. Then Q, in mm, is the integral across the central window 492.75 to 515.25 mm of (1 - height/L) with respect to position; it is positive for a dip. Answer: 1.6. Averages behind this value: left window 2.73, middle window 2.73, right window 3.11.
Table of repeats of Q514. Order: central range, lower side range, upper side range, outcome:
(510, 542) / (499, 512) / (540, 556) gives -3.86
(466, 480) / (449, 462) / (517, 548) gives 1.74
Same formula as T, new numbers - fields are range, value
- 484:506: 2.68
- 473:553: 2.86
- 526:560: 2.99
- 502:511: 2.75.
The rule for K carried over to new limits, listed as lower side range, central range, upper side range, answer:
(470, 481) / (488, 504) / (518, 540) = 0.96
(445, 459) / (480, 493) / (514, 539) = 1.91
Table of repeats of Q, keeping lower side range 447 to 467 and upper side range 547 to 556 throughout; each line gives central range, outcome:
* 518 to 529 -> -1.2 mm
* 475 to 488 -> 1.3 mm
